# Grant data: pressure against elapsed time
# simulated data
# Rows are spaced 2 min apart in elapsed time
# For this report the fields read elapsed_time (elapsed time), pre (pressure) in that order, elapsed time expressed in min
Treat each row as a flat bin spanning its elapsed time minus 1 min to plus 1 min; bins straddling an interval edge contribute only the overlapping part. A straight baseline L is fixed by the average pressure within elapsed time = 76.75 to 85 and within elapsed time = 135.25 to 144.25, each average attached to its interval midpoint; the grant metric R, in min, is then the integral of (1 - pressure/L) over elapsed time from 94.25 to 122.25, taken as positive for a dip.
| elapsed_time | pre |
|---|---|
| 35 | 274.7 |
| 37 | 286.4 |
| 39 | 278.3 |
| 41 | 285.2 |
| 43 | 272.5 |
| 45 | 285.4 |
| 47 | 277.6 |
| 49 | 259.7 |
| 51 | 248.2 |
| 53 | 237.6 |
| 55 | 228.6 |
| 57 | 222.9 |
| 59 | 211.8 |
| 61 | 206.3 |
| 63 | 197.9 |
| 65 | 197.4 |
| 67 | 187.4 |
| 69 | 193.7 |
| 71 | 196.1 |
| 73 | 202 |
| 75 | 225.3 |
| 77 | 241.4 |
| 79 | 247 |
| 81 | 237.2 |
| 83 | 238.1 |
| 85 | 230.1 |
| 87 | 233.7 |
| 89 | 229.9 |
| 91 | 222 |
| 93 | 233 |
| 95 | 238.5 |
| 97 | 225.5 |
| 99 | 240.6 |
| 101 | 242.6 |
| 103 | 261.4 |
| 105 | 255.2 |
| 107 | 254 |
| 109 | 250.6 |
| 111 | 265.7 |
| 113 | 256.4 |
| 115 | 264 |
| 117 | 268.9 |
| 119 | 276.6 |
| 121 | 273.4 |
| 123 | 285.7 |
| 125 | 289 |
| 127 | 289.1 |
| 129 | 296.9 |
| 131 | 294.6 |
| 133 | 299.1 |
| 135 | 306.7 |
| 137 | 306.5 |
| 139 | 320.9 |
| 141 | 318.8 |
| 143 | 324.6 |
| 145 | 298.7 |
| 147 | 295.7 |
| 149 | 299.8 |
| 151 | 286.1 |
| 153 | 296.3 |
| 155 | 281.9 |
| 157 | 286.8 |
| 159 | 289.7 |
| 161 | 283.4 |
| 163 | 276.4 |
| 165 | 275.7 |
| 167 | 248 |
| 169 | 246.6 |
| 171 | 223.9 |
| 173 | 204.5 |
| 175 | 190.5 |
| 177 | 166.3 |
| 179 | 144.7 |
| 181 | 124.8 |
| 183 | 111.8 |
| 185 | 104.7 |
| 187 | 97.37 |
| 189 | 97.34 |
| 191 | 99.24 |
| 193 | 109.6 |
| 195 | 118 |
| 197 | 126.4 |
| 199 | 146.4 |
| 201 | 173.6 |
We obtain 2.0 min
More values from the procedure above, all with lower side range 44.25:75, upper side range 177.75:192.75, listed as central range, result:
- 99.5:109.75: -3.9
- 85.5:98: -2.3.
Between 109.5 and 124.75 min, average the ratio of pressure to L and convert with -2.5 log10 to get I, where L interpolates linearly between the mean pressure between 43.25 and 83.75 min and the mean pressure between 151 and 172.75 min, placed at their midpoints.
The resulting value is -0.08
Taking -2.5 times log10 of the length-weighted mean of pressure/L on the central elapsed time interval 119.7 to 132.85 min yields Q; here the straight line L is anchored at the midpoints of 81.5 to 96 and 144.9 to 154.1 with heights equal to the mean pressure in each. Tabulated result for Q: -0.07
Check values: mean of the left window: 232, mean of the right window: 295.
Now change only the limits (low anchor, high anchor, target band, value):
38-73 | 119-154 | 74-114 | 0.10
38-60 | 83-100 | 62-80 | 0.16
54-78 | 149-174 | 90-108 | -0.05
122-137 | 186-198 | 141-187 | -0.21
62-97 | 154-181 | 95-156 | -0.22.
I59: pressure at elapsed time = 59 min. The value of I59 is 211.8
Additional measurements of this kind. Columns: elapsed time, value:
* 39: 278.3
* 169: 246.6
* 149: 299.8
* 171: 223.9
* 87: 233.7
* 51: 248.2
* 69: 193.7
